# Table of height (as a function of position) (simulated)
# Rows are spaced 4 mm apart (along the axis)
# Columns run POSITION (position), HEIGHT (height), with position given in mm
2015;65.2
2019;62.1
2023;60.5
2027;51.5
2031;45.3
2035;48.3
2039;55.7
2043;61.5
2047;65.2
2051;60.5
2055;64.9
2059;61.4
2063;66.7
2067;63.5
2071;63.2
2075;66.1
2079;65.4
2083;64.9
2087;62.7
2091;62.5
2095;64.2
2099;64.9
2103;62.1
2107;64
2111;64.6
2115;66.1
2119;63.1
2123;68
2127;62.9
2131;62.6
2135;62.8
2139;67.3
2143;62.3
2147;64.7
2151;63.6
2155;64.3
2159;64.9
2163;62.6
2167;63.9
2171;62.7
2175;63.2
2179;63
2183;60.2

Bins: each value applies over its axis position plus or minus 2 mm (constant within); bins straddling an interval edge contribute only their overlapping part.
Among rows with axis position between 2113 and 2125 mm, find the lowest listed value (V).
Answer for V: 63.1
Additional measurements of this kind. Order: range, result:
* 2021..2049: 45.3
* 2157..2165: 62.6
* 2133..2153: 62.3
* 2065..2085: 63.2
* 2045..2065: 60.5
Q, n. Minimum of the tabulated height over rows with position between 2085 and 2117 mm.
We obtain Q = 62.1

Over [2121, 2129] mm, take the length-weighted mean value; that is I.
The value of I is 65.5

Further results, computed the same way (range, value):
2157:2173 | 63.5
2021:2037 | 51.4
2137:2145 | 64.8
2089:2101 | 63.9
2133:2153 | 64.1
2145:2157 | 64.2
